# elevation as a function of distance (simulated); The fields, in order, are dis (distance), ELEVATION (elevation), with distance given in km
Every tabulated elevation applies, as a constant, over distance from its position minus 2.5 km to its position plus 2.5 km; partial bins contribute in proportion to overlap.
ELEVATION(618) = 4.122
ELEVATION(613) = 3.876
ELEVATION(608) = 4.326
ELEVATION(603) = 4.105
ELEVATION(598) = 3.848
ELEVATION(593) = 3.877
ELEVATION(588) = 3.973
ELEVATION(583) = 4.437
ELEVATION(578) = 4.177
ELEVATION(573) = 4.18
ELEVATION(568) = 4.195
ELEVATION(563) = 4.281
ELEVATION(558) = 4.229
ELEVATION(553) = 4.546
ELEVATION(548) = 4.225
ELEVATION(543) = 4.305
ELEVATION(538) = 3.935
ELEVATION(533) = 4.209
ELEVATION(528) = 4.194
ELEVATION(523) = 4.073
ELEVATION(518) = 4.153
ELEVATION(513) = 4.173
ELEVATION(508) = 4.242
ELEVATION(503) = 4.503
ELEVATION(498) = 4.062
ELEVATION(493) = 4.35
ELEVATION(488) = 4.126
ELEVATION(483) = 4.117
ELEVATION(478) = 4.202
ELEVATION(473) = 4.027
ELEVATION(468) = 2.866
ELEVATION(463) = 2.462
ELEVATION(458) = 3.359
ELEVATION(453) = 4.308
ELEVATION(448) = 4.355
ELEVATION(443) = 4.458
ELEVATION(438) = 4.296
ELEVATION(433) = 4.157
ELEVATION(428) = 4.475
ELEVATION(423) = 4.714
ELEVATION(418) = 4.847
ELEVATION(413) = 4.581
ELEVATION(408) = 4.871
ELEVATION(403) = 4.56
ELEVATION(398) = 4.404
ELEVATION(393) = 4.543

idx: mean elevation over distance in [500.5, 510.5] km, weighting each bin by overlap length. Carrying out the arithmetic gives 4.37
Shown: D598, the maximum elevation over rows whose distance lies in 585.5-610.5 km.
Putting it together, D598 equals 4.326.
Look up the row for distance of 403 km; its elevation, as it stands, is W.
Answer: 4.56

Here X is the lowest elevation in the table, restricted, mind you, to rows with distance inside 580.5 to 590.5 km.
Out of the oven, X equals 3.973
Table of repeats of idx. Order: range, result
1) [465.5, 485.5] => 3.8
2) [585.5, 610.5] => 4.03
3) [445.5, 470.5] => 3.47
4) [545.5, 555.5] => 4.39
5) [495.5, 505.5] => 4.28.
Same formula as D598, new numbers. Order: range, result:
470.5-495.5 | 4.35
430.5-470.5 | 4.458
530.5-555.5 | 4.546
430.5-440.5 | 4.296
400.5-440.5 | 4.871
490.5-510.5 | 4.503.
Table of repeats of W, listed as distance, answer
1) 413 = 4.581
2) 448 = 4.355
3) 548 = 4.225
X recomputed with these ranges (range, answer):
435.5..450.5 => 4.296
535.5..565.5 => 3.935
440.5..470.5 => 2.462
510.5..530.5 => 4.073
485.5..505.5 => 4.062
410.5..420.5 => 4.581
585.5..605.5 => 3.848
